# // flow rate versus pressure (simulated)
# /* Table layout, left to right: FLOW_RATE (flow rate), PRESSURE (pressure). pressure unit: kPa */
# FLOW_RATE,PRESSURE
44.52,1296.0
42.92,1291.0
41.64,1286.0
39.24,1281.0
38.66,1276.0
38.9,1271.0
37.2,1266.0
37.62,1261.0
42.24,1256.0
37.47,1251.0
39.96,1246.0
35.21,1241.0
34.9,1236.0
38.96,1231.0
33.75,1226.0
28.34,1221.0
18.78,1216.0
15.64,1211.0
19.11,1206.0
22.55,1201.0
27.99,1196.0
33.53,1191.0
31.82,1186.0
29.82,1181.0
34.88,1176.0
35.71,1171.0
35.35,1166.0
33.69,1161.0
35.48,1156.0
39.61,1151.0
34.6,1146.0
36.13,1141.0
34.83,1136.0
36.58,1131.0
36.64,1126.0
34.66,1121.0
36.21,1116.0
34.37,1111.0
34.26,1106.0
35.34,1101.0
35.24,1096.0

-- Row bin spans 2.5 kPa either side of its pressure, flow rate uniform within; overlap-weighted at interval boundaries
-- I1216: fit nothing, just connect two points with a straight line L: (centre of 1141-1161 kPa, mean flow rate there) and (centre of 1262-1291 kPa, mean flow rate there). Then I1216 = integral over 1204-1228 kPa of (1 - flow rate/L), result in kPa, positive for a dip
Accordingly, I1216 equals 9.43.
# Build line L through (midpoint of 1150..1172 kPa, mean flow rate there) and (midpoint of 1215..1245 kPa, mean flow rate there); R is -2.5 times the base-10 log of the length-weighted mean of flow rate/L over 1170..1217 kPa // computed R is 0.27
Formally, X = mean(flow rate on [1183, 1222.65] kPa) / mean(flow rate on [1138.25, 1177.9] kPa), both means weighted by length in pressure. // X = 0.7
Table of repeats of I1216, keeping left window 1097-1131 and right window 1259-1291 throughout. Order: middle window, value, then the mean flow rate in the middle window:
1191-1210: 6.8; 24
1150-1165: 0.2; 35.8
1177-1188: 1.7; 31.3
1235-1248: 0.6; 36.8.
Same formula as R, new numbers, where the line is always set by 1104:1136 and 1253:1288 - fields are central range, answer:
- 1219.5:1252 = 0.08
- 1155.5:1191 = 0.09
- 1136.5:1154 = -0.01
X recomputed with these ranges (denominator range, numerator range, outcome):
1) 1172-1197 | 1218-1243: 1.06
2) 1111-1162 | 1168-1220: 0.76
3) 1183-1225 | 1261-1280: 1.52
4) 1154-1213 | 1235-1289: 1.30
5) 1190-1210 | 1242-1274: 1.58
